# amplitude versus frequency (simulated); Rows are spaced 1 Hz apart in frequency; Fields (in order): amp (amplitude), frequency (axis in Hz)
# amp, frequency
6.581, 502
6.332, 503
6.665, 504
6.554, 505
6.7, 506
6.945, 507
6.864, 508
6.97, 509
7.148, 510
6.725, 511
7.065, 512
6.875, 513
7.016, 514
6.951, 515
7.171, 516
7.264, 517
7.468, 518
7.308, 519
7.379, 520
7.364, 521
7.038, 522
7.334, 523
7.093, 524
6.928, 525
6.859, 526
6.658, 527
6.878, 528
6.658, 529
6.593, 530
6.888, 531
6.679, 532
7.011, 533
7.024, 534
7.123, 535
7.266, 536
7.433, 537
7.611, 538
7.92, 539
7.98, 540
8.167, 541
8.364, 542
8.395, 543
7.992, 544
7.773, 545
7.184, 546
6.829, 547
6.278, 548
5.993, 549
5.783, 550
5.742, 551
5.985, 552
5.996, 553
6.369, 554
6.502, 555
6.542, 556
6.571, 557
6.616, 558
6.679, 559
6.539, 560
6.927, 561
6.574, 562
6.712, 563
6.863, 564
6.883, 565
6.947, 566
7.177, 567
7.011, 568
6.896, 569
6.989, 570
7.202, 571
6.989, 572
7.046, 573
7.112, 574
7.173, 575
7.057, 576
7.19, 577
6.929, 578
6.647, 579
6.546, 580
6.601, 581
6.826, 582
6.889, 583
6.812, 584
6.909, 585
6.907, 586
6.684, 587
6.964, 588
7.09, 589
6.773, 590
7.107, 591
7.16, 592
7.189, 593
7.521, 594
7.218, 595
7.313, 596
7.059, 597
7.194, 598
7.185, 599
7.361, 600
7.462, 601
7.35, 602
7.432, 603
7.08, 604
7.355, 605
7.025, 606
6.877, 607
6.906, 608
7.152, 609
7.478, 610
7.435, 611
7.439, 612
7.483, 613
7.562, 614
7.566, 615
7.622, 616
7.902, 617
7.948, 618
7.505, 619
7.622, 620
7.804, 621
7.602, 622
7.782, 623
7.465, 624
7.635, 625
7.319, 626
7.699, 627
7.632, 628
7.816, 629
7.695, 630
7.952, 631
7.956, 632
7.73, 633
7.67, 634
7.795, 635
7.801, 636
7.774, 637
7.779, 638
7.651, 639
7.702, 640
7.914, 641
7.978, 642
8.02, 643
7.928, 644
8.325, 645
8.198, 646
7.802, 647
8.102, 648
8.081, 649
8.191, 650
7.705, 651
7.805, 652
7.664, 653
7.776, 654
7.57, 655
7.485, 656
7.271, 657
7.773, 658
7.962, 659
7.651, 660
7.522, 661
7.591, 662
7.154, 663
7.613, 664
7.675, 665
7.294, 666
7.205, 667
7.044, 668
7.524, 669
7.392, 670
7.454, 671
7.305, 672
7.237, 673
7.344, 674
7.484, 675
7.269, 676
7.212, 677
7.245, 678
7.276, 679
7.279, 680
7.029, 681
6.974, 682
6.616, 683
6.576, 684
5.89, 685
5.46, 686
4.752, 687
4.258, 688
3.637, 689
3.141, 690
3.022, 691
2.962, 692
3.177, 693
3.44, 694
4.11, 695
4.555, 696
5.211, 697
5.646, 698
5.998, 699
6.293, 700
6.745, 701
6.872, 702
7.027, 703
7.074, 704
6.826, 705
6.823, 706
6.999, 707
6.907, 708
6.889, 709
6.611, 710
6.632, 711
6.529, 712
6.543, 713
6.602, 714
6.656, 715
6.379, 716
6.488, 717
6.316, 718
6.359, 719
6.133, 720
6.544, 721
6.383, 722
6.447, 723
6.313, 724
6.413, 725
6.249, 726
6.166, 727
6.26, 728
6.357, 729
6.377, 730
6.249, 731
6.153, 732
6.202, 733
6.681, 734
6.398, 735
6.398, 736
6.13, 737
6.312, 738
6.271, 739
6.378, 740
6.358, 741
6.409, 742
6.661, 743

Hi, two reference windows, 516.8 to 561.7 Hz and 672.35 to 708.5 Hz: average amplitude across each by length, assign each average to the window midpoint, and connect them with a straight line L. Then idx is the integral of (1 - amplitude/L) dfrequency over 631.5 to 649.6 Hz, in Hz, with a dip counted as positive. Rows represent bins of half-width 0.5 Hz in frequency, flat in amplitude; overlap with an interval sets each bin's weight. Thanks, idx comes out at -4.7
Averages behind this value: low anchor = 7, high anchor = 5.9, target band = 7.9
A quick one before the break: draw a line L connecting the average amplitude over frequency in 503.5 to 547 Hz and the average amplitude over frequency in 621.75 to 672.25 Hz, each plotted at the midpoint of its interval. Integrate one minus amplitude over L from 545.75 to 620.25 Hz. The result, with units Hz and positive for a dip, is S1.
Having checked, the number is 4.6 Hz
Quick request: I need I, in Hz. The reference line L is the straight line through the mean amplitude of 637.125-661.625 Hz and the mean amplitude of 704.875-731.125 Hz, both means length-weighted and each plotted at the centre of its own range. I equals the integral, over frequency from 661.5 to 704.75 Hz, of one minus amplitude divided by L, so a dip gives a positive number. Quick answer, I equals 6.0 Hz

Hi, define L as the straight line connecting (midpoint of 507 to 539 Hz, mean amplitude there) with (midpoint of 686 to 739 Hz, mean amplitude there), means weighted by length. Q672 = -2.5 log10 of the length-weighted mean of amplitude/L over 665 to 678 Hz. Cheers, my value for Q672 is -0.19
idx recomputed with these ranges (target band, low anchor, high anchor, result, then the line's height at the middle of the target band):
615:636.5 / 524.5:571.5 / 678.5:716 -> -4.6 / 6.35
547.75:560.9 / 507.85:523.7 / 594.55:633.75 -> 1.8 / 7.26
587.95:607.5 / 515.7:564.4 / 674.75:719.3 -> -1.7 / 6.62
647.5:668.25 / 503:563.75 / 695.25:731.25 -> -3.3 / 6.57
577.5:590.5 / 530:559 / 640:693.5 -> 0.3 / 6.97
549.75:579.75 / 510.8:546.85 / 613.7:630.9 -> 2.8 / 7.42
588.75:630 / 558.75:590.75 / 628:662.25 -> -0.3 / 7.35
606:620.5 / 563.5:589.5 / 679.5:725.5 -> -1.8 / 6.63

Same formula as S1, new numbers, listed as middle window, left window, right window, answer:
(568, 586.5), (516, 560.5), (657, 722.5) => -0.2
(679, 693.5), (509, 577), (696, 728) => 3.1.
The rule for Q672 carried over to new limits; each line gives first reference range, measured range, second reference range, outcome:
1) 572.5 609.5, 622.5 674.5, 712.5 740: -0.14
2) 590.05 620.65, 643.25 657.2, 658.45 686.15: -0.09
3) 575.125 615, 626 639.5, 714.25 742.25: -0.13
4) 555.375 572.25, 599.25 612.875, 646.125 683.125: -0.02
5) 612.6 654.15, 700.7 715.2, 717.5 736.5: -0.02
